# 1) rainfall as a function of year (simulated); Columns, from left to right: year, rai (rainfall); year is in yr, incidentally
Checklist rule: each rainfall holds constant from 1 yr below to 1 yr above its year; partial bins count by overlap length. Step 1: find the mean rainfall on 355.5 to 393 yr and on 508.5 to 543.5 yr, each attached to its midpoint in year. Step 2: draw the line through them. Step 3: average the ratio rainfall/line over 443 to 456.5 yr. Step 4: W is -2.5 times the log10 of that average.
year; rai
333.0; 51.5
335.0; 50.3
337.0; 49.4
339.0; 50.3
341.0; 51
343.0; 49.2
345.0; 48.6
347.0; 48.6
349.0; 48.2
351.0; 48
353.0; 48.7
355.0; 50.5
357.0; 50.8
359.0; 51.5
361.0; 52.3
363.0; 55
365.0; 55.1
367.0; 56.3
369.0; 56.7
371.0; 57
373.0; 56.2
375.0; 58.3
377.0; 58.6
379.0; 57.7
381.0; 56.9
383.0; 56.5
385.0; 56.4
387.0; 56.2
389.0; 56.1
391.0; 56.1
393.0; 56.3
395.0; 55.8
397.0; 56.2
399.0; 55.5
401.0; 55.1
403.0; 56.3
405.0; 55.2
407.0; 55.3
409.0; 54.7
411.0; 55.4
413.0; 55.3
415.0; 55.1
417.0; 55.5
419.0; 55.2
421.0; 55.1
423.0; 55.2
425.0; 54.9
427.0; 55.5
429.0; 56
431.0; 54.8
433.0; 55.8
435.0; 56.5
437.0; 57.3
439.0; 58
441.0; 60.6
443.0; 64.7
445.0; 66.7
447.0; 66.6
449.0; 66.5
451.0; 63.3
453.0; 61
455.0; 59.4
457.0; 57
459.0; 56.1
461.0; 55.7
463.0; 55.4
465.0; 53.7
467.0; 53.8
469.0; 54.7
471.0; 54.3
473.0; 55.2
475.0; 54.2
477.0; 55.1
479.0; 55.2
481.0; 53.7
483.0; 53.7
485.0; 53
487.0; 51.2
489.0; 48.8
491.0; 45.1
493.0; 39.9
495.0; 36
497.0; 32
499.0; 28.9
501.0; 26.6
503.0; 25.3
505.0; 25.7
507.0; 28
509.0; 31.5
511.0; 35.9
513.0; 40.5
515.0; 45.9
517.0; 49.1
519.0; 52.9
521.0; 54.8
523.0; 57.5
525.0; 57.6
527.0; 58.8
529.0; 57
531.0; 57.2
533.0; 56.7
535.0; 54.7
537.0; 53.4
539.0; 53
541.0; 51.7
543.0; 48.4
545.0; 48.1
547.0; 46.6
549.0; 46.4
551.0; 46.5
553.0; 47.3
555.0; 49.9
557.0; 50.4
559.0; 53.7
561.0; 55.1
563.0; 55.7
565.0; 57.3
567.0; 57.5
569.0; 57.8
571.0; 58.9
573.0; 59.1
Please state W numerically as -0.19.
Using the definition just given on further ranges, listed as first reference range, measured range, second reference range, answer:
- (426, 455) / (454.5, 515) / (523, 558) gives 0.24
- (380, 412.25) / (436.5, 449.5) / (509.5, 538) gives -0.16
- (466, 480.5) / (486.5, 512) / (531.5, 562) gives 0.47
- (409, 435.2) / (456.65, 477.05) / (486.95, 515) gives -0.24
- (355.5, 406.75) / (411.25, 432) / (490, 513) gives -0.15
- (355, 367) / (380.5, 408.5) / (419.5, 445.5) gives -0.02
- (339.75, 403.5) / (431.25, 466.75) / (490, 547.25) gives -0.21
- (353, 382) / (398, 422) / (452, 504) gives -0.05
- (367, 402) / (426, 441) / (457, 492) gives -0.03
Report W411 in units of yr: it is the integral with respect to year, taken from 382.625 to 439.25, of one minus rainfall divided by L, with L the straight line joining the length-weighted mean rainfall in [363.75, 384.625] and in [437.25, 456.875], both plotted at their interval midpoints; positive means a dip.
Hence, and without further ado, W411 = 3.8 yr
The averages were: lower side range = 56.9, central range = 55.7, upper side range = 62.5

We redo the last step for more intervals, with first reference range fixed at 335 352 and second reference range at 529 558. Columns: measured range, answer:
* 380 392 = -1.6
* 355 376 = -2.2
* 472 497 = 0.5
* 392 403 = -1.4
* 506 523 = 2.5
